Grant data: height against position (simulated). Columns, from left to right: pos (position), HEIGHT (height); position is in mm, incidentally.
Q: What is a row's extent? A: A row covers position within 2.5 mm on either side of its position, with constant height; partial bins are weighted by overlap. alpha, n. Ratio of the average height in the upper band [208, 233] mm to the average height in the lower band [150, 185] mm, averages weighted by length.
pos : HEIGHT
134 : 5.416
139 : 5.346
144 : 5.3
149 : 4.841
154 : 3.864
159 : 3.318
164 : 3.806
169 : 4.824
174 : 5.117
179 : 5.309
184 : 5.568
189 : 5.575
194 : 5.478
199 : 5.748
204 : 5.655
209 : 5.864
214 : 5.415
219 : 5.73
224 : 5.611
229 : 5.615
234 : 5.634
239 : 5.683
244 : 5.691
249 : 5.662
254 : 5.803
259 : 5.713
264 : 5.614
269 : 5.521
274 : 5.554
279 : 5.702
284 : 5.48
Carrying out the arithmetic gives 1.25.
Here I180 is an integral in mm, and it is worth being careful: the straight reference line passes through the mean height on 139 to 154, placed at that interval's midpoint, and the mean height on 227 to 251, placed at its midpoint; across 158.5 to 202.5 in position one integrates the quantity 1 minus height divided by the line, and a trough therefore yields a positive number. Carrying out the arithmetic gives 1.2 mm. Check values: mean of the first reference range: 4.92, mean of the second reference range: 5.66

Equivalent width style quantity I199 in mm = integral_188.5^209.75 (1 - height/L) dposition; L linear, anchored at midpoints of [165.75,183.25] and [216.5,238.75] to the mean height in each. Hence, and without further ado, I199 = -1.2 mm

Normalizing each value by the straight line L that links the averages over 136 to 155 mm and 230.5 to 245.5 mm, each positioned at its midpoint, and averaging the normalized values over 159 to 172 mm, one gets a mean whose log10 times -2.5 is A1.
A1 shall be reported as 0.221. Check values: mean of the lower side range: 4.93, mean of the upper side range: 5.66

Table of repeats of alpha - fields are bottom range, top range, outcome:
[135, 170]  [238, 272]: 1.26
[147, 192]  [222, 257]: 1.21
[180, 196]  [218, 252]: 1.03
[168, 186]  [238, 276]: 1.08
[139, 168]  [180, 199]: 1.27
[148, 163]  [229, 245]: 1.45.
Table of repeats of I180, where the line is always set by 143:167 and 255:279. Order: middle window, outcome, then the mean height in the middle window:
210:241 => -3.3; 5.63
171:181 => -1.7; 5.19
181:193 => -2.5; 5.55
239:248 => -0.6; 5.68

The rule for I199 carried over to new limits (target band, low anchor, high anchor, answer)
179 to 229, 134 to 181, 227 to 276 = -4.5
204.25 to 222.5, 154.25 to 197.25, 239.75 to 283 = -1.7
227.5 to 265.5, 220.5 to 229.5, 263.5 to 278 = -0.5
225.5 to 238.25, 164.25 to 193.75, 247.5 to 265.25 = -0.2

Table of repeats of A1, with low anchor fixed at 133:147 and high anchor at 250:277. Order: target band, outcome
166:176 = 0.106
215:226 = -0.020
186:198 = -0.019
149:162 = 0.364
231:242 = -0.016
